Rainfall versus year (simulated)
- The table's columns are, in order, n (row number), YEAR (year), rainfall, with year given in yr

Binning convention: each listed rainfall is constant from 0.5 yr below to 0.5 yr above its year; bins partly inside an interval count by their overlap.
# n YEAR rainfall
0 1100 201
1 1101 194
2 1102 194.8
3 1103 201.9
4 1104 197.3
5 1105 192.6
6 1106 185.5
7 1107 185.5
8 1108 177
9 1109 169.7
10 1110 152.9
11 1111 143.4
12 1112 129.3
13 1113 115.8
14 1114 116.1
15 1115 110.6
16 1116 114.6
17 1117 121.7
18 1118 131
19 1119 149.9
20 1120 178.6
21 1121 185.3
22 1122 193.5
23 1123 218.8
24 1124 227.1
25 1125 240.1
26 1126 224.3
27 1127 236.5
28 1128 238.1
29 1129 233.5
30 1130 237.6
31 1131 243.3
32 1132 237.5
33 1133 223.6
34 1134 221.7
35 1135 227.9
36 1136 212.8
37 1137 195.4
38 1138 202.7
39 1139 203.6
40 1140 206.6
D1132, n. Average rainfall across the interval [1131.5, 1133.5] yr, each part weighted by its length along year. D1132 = 231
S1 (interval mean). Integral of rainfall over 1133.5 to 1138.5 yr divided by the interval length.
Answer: 212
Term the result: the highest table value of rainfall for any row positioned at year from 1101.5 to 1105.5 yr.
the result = 201.9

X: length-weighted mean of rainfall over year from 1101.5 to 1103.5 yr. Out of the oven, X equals 198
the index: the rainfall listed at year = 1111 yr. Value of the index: 143.4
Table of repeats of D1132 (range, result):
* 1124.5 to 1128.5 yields 235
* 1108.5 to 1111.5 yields 155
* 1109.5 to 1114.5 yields 132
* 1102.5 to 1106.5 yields 194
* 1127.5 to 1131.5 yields 238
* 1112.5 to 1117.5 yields 116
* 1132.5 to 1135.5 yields 224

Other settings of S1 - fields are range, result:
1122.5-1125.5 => 229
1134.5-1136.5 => 220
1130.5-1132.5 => 240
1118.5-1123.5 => 185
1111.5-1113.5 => 123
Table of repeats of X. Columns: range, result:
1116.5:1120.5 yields 145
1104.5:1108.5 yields 185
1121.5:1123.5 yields 206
